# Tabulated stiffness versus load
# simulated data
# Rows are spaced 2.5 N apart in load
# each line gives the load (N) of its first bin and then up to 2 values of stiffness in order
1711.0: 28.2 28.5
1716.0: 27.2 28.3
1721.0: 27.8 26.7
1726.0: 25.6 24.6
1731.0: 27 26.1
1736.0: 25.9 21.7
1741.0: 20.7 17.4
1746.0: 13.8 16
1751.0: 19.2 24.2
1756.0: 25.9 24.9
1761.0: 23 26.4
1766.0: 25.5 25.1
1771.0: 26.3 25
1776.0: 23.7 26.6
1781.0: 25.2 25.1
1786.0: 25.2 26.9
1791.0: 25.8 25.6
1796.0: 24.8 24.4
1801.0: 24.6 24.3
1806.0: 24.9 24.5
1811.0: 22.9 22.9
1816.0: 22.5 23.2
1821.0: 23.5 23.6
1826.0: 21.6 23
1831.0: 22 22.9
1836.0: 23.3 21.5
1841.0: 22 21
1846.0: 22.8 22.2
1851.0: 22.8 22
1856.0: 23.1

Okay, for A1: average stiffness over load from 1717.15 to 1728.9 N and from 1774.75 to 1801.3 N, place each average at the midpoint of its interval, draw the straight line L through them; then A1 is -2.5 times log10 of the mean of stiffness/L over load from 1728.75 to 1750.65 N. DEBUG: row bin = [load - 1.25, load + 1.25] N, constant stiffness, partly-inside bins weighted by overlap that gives 0.24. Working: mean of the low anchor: 26.7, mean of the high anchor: 25.3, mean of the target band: 21.2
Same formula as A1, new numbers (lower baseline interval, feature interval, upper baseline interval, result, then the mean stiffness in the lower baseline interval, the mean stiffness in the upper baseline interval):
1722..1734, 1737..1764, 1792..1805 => 0.21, 26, 24.8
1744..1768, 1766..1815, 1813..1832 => -0.12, 22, 22.8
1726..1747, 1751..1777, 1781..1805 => -0.04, 22.5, 25.2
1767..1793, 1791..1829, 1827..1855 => 0.00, 25.5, 22.3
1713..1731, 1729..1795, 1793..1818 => 0.07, 26.9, 24.1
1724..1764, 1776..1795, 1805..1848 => -0.13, 22.7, 22.8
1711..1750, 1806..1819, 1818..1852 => -0.03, 23.9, 22.5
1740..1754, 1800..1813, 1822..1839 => -0.13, 18.2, 22.6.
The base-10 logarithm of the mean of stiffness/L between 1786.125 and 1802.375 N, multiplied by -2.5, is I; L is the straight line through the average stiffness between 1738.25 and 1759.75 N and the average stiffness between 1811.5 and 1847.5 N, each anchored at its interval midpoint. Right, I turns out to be -0.17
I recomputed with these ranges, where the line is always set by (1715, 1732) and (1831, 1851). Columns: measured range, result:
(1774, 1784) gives -0.02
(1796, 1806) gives -0.03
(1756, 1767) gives 0.01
